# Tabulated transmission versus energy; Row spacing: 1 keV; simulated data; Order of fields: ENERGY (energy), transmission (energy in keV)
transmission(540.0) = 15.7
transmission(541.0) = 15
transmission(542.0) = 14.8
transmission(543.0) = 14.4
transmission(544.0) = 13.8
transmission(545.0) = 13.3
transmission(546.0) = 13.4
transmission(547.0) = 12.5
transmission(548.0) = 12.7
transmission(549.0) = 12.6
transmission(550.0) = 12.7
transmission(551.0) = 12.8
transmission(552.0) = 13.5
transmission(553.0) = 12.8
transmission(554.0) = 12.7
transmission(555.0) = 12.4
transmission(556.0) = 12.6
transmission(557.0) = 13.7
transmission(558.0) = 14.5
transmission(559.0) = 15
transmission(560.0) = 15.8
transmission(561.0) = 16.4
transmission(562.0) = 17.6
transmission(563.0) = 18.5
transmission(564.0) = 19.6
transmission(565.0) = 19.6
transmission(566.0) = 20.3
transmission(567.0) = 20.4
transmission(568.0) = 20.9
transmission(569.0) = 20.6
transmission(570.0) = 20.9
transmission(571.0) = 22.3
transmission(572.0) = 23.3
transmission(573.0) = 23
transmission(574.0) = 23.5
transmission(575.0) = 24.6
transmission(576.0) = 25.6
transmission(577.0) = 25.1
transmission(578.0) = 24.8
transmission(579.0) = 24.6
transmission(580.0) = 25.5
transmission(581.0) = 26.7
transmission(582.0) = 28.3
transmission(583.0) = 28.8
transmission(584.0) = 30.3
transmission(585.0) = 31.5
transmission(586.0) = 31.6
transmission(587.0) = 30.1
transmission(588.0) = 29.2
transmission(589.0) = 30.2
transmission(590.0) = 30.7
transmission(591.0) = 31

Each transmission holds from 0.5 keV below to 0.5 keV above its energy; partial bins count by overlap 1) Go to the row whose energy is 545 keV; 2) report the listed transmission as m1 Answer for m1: 13.3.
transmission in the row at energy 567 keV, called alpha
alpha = 20.4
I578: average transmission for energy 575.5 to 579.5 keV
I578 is 25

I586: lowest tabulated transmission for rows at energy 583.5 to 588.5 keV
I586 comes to 29.2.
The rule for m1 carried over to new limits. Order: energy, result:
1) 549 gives 12.6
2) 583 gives 28.8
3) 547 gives 12.5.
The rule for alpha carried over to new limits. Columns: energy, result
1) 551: 12.8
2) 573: 23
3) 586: 31.6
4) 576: 25.6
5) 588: 29.2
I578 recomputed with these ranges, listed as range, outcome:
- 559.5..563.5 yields 17.1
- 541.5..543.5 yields 14.6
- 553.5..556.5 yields 12.6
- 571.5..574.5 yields 23.3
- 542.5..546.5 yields 13.7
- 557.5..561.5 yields 15.4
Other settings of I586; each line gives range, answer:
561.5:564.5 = 17.6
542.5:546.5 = 13.3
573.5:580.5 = 23.5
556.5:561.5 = 13.7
